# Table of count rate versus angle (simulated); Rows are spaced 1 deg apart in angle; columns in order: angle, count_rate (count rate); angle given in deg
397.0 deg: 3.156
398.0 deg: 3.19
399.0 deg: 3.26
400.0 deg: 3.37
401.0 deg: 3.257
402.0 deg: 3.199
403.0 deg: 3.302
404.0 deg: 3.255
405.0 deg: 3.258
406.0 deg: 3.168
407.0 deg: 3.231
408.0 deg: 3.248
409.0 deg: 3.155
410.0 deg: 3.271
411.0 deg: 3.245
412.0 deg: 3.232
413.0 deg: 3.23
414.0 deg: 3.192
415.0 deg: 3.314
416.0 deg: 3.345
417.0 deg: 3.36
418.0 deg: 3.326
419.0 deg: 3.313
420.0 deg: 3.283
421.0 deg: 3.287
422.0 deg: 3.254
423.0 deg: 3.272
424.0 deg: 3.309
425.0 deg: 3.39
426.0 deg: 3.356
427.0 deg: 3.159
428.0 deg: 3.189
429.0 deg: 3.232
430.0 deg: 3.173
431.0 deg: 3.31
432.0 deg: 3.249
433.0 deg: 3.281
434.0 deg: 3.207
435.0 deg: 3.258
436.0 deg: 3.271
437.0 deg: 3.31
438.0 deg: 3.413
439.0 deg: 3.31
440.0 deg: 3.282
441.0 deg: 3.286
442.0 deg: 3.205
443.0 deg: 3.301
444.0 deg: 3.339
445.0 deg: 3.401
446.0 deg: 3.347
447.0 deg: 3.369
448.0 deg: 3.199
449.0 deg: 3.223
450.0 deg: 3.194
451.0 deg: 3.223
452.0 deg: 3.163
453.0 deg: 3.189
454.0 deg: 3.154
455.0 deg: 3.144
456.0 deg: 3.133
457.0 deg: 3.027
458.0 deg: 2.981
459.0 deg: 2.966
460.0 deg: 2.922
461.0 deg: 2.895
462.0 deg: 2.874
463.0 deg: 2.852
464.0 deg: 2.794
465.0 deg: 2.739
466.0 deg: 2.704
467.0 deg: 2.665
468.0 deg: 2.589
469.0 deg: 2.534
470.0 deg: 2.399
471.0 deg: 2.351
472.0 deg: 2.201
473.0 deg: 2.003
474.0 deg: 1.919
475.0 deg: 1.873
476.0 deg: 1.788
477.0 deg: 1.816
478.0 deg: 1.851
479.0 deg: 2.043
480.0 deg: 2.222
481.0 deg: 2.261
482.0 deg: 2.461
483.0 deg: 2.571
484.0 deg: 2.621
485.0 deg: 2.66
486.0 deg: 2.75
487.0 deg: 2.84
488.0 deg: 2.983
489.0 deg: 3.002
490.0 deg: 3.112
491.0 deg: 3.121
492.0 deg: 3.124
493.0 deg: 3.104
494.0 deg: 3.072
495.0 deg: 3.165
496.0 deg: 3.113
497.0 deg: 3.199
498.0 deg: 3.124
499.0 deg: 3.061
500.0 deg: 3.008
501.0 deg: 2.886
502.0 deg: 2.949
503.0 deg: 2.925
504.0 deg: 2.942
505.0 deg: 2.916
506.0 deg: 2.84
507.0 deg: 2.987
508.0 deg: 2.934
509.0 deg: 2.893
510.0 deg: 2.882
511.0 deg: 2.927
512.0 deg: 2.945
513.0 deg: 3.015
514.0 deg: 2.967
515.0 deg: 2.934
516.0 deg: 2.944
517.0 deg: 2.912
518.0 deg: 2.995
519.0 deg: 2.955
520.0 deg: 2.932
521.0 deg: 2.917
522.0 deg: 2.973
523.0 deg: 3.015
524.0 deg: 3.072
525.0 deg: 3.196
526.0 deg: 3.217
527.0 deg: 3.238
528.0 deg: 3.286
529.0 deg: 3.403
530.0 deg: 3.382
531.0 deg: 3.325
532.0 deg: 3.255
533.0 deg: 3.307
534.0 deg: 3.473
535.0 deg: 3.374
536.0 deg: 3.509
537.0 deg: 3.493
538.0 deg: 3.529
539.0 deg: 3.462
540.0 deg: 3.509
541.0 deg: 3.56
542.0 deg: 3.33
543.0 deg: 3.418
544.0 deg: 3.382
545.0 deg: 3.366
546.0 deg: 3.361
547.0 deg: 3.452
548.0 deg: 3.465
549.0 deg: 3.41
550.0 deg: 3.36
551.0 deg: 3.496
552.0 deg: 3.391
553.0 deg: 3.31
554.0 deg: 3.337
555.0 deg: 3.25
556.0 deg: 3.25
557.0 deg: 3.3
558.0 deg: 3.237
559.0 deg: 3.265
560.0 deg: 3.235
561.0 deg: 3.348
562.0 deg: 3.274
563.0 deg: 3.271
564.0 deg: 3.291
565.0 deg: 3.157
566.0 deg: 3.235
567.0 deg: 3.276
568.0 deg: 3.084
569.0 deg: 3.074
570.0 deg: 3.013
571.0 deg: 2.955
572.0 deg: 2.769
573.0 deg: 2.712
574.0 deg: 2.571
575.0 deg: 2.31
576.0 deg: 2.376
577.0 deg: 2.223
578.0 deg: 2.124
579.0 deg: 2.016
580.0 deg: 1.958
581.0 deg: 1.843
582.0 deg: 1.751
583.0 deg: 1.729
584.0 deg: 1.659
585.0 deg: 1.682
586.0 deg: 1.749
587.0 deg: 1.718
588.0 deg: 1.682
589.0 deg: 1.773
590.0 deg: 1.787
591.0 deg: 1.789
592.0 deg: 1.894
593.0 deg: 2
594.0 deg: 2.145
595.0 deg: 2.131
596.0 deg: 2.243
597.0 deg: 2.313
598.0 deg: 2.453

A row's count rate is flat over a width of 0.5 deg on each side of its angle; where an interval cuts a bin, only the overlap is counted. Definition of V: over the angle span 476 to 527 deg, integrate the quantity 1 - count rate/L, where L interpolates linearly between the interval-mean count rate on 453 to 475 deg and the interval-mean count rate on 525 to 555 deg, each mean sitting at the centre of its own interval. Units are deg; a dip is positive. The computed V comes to 3.06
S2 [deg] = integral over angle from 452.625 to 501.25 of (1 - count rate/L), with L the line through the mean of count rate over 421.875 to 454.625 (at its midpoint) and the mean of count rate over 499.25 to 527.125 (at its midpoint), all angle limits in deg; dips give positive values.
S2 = 6.3 deg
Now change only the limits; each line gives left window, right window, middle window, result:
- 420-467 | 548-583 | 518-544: -2.56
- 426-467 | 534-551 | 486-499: 0.88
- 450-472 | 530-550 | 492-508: 0.59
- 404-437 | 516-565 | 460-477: 4.30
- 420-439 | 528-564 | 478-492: 2.82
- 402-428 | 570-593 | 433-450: -1.19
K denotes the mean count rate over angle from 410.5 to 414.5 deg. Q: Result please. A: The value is 3.22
